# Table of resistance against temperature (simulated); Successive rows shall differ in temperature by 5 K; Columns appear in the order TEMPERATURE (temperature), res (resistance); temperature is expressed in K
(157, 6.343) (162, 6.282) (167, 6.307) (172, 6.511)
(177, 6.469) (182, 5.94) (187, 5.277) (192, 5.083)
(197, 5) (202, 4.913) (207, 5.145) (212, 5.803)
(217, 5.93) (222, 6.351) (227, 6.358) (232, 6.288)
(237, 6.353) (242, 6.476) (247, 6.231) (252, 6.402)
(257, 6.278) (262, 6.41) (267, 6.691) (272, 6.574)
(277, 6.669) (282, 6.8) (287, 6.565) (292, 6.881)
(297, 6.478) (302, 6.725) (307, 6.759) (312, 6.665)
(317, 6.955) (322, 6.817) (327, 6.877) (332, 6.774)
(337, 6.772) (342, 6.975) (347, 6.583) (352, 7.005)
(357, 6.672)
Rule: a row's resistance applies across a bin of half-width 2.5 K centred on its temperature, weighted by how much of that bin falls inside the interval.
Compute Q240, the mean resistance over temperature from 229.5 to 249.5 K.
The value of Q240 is 6.34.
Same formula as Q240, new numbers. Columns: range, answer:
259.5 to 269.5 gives 6.55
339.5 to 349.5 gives 6.78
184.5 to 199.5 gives 5.12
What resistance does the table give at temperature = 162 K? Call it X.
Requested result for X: 6.282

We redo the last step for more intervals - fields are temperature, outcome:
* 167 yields 6.307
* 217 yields 5.93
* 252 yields 6.402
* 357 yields 6.672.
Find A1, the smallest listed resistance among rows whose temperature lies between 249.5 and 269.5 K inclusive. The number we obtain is 6.278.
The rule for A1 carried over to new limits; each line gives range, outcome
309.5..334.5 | 6.665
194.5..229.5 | 4.913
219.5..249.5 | 6.231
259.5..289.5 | 6.41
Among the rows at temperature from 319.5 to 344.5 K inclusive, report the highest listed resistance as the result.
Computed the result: 6.975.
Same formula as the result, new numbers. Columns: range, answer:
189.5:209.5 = 5.145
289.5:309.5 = 6.881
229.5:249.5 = 6.476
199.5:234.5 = 6.358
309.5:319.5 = 6.955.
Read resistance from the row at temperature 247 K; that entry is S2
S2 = 6.231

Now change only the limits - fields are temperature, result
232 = 6.288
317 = 6.955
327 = 6.877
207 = 5.145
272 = 6.574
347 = 6.583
